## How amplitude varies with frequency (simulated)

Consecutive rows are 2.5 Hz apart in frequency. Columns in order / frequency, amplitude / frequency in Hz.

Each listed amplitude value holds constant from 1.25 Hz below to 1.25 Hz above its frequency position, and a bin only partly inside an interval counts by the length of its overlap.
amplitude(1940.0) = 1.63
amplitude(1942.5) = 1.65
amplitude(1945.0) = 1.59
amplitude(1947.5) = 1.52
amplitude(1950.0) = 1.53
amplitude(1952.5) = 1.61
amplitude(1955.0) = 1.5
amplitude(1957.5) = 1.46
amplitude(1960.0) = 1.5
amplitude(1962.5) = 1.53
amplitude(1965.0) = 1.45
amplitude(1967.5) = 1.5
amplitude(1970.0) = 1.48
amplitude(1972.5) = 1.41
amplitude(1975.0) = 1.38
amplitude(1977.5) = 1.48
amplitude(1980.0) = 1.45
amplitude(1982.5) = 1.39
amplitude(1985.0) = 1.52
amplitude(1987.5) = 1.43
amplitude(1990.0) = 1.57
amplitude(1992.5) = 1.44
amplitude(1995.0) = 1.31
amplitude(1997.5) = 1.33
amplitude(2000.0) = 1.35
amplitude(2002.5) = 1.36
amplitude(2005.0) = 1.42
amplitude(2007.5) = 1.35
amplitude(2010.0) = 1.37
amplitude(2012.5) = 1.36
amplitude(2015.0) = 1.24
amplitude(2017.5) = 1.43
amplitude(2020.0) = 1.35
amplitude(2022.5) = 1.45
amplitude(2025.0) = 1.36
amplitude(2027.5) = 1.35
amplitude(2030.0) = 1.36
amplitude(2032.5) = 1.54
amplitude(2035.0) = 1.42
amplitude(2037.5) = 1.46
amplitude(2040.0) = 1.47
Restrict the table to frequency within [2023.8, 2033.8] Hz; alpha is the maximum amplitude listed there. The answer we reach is 1.54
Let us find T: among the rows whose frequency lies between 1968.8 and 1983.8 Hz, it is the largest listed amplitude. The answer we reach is 1.48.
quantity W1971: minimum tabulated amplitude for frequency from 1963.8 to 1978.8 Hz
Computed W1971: 1.38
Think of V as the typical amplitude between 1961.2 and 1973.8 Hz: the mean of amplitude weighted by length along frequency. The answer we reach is 1.47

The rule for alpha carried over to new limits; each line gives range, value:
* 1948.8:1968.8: 1.61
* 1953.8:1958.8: 1.5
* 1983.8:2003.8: 1.57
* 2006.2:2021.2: 1.43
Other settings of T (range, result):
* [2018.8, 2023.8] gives 1.45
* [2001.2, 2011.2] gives 1.42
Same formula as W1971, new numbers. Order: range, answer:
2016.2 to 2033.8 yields 1.35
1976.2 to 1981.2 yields 1.45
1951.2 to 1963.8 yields 1.46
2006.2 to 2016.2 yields 1.24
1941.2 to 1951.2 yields 1.52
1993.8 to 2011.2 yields 1.31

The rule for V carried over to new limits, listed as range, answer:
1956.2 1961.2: 1.48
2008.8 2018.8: 1.35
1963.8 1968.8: 1.48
